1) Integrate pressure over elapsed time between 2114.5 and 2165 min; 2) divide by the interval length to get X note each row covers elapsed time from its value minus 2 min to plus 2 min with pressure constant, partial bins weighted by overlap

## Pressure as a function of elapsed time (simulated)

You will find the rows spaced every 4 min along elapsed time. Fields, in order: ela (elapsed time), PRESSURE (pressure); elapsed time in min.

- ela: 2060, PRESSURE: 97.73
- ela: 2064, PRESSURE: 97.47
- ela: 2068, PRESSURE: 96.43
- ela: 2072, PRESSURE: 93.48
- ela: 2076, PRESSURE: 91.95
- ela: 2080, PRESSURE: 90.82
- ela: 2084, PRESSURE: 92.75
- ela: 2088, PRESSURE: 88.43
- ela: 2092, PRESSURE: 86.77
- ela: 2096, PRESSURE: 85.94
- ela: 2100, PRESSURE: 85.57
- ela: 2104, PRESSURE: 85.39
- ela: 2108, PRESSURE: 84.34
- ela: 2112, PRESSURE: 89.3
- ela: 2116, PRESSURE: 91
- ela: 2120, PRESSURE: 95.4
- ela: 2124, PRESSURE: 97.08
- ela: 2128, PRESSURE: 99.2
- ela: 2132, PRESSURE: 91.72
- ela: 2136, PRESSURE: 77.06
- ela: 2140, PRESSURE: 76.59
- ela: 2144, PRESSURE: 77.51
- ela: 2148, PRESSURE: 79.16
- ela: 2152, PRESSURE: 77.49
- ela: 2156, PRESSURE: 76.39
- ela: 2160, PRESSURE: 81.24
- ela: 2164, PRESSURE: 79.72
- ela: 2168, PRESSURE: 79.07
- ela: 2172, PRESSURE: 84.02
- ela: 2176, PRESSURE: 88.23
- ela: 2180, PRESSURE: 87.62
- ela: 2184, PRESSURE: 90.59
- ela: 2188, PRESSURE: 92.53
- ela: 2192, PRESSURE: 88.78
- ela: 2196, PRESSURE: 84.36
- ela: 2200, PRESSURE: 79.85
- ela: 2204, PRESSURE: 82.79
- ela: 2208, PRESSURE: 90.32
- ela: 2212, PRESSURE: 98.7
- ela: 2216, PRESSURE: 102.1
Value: 84.6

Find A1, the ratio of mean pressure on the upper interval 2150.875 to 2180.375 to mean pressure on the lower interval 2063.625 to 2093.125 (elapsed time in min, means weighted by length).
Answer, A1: 0.88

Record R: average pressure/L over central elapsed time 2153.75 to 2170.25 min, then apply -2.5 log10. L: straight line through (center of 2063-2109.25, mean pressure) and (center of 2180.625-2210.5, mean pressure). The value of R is 0.12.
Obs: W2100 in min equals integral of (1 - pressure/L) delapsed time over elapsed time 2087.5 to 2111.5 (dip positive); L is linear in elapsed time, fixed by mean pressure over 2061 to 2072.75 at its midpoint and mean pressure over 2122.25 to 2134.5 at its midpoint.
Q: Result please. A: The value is 2.4 min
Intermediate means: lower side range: 96.2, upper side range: 95.2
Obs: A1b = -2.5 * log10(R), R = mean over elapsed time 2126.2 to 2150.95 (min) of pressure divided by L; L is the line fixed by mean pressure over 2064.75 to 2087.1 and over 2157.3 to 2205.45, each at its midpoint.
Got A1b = 0.064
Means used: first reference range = 93.1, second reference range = 84.8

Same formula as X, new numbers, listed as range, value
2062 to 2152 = 88.5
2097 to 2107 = 85.4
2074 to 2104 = 88.7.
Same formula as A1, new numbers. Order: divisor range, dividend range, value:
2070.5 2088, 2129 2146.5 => 0.89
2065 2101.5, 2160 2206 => 0.94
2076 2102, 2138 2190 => 0.93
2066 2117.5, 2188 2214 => 0.98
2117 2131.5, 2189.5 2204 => 0.88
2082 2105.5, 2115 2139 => 1.04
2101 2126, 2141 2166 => 0.87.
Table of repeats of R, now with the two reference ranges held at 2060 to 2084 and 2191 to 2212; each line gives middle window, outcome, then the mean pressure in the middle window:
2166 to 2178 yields 0.05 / 83.8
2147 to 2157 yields 0.15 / 77.7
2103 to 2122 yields 0.03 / 89.3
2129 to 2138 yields 0.06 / 86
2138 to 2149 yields 0.16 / 77.6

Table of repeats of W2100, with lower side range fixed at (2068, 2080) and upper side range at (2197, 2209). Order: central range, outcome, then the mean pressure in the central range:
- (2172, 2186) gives -0.4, 88.1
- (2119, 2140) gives -0.3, 90.5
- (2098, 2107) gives 0.6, 85.4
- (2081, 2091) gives 0.2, 90.2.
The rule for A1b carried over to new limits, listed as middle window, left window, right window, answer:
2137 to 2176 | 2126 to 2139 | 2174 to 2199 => 0.12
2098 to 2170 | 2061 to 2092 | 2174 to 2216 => 0.08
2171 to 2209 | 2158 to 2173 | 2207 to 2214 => 0.02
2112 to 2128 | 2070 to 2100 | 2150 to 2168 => -0.12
